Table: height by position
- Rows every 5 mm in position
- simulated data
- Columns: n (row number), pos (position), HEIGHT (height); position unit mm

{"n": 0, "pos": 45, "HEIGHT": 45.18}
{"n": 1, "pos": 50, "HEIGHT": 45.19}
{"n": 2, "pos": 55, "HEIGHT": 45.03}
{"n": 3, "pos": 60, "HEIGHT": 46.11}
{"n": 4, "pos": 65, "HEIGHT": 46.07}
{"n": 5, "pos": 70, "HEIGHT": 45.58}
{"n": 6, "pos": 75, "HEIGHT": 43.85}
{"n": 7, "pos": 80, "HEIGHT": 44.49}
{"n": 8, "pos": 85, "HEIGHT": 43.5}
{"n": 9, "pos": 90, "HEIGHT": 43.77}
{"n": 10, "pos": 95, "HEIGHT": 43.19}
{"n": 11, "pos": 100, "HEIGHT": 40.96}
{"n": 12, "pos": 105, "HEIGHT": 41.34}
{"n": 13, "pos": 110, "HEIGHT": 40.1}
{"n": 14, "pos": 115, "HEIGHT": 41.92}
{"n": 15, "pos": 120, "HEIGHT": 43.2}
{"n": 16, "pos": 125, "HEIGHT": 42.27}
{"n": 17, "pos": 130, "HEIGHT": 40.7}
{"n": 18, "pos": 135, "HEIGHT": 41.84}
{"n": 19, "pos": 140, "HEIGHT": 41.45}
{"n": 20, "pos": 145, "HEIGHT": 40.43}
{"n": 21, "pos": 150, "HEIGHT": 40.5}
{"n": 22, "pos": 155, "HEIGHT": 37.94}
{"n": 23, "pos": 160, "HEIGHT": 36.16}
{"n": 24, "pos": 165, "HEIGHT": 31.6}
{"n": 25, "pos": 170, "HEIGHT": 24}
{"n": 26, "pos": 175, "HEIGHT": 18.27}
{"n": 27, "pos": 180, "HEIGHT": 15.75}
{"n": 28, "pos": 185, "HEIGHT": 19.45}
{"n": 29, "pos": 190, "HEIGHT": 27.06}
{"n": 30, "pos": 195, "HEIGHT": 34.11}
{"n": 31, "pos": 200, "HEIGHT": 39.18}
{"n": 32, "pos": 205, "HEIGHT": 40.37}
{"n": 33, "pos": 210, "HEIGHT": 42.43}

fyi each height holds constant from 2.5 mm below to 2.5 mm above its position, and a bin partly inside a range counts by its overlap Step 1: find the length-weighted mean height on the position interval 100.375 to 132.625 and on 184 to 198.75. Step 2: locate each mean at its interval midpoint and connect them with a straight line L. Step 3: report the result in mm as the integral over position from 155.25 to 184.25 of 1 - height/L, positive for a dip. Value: 6.2 mm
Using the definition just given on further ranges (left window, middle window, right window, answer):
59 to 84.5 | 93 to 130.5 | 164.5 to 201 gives -3.88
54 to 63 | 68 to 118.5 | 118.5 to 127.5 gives 1.41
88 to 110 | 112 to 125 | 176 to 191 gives -1.97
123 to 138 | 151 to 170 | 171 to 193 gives -2.97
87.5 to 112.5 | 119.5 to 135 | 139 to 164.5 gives -0.67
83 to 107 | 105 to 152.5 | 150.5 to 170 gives -3.89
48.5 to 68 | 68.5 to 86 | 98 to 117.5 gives -0.19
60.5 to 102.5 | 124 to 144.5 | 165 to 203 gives -3.94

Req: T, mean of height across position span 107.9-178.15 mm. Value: 37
